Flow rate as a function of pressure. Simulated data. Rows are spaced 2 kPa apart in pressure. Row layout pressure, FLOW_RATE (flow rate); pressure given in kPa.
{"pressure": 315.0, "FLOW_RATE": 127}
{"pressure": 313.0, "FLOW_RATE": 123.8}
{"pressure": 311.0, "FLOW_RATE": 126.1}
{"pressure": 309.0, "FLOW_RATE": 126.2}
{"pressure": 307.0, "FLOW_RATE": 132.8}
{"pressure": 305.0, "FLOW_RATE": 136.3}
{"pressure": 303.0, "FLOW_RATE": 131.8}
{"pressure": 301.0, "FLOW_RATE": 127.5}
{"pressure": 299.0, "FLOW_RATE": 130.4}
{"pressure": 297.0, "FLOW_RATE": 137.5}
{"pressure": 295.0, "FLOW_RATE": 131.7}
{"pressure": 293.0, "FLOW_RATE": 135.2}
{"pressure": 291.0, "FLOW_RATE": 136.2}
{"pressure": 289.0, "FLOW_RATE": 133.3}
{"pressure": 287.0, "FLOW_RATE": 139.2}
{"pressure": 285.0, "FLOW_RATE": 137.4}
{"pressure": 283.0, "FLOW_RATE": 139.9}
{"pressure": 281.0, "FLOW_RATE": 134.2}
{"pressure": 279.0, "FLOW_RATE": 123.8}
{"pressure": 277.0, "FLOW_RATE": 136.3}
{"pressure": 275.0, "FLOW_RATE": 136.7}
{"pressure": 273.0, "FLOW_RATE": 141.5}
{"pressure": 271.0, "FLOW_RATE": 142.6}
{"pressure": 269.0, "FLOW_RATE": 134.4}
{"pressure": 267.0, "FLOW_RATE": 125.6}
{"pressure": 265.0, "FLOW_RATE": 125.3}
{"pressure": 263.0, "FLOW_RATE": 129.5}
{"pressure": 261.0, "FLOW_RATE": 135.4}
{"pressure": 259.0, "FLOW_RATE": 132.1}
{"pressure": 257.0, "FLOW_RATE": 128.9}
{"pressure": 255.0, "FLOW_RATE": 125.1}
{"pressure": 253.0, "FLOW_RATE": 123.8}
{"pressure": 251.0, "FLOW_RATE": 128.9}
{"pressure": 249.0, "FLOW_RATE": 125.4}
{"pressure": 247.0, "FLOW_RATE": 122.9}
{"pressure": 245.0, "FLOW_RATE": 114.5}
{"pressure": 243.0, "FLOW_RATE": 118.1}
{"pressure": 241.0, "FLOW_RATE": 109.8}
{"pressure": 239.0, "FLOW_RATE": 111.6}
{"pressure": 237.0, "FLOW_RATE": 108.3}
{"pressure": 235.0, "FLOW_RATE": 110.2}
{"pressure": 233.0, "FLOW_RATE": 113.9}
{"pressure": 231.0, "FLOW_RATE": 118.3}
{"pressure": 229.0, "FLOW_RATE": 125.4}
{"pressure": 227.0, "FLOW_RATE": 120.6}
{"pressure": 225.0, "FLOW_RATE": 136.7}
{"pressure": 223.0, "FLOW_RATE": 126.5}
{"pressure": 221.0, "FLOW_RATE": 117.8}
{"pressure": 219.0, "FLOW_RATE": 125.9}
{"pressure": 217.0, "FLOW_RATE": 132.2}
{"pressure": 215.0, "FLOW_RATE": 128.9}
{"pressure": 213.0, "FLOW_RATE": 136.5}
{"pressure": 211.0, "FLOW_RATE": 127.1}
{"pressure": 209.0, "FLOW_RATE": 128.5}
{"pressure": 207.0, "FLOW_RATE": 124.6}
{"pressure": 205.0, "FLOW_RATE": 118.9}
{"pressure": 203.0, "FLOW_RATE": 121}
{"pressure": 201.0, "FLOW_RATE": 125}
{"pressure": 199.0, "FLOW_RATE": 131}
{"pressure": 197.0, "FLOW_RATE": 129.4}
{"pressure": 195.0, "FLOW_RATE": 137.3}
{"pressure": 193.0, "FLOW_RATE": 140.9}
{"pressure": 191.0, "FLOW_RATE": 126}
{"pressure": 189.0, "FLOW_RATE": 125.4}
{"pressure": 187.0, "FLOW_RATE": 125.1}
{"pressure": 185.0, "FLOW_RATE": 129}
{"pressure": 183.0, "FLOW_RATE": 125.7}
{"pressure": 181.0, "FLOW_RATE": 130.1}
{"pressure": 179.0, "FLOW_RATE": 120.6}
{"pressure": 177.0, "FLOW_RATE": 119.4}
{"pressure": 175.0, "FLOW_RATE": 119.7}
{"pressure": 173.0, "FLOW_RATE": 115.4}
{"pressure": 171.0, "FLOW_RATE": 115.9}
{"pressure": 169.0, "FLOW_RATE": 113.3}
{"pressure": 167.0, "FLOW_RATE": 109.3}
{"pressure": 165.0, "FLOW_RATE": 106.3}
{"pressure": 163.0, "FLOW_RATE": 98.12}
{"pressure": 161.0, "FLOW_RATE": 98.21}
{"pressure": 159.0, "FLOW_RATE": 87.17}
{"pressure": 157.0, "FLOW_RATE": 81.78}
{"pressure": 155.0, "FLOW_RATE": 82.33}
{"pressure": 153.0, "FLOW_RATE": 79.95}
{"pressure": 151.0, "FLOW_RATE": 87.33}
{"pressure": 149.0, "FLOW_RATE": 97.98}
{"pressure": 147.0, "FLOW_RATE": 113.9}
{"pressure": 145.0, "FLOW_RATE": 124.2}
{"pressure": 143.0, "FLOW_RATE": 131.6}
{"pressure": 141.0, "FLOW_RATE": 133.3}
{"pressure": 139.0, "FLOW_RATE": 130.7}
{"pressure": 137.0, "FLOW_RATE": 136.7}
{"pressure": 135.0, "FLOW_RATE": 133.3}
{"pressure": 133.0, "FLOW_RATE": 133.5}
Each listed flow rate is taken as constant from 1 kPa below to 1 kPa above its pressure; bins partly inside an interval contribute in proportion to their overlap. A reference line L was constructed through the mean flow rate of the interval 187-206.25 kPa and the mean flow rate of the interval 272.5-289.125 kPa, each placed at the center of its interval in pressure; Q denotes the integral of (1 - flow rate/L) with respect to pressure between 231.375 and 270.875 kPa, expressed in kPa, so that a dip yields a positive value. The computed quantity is 3.1 kPa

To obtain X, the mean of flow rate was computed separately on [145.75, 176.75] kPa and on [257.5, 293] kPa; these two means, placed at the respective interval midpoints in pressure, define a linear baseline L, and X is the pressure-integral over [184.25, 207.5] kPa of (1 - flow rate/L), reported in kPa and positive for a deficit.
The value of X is -3.5 kPa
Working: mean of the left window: 101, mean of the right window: 134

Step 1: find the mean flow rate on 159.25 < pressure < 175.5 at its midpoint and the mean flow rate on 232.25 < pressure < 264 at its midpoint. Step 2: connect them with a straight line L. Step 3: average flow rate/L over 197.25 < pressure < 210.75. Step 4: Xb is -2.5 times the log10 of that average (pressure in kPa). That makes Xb -0.10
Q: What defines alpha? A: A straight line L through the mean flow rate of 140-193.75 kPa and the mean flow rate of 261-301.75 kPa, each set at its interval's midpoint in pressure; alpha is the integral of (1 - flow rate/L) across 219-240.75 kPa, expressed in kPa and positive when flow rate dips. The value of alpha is 0.92 kPa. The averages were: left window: 112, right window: 134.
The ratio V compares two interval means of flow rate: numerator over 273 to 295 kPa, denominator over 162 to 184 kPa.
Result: 1.2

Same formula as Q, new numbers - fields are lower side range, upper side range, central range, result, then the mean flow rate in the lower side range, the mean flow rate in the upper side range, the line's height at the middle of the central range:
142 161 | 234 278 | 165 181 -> -1.9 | 98.5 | 126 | 104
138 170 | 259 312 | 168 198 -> -3.7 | 105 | 133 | 111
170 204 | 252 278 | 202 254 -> 2.8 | 126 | 132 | 129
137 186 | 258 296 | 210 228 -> -0.8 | 111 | 134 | 123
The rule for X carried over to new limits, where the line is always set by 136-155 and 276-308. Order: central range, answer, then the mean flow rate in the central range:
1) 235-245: 1.2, 112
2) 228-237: 0.7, 116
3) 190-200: -1.0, 133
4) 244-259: 0.4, 125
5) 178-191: -0.8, 126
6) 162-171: 0.7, 108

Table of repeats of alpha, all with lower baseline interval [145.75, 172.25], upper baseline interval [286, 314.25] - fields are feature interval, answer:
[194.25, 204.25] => -1.90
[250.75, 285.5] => -2.23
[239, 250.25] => 0.09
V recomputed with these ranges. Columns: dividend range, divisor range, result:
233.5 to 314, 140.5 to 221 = 1.09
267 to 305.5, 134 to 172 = 1.24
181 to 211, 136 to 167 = 1.20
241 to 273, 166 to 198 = 1.03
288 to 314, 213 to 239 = 1.08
